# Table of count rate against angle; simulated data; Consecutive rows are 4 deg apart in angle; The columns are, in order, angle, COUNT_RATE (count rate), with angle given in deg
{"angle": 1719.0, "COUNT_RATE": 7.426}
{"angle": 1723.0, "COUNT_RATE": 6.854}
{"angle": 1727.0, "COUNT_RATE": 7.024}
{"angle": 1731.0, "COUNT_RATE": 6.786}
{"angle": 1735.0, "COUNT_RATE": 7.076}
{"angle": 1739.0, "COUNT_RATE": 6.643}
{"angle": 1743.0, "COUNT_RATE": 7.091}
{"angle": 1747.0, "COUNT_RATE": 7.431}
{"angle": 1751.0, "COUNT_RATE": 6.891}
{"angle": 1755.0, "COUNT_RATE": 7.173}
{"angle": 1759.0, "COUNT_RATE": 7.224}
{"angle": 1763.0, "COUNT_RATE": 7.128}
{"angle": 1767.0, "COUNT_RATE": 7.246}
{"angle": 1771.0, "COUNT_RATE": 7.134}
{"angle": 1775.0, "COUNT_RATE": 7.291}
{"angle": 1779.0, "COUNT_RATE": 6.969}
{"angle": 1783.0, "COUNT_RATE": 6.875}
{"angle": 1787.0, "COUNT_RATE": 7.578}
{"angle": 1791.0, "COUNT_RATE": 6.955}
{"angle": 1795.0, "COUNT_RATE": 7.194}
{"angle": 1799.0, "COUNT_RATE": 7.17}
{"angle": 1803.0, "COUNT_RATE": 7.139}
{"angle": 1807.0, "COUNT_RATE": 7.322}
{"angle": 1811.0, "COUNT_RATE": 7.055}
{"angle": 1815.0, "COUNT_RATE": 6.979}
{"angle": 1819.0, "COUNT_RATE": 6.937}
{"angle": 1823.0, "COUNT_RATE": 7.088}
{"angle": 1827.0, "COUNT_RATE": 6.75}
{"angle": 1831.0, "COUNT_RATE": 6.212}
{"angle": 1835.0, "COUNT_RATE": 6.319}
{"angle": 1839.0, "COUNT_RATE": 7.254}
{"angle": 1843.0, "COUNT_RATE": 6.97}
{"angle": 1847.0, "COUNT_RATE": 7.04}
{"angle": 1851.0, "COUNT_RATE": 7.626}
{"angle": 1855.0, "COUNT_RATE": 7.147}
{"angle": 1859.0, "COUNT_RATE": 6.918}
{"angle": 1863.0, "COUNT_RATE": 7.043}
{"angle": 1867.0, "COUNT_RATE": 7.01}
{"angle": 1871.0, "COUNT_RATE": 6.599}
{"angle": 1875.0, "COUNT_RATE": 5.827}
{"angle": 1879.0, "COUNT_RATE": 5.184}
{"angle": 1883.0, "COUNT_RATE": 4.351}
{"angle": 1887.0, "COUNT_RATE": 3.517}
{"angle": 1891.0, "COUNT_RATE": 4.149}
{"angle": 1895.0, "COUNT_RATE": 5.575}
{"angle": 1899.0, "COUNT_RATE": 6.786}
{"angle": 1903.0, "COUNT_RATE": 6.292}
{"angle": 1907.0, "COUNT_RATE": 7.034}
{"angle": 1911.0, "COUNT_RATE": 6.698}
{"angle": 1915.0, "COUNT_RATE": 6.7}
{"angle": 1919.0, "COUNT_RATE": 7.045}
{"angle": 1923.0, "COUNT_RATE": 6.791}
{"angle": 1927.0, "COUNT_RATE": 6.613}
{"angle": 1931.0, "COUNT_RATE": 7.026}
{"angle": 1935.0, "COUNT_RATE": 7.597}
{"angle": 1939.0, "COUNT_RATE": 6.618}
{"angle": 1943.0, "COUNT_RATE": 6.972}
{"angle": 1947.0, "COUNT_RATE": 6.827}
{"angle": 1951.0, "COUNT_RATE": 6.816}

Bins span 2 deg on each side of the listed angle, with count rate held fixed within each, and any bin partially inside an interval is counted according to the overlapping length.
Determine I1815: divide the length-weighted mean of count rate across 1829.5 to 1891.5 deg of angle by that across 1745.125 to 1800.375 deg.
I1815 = 0.87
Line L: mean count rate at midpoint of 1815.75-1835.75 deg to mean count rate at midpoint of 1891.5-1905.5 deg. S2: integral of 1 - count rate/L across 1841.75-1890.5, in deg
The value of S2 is 1.2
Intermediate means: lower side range 6.7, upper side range 6.03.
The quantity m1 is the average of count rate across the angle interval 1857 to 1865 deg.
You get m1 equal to 6.98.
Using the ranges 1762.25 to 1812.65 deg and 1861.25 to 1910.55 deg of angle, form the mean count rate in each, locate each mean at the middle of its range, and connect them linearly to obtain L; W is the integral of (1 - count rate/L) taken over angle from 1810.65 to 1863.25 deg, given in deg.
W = -3.9 deg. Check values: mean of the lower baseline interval 7.16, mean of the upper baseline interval 5.8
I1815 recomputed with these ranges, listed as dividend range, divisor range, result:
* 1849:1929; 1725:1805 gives 0.88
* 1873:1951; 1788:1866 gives 0.88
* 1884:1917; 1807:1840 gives 0.85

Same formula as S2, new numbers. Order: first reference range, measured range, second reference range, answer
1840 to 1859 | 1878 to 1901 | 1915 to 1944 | 7.0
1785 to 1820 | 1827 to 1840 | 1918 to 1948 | 1.0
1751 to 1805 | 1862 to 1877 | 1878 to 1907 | -2.5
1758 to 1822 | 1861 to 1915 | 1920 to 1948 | 8.6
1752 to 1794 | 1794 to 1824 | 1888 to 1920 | -1.0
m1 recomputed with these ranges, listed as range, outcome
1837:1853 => 7.22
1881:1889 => 3.93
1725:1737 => 6.96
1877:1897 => 4.56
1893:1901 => 6.18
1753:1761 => 7.2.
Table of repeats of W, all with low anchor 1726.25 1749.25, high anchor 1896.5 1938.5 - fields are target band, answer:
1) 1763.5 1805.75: -1.2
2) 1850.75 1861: -0.4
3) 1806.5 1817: -0.2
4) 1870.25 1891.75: 6.2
